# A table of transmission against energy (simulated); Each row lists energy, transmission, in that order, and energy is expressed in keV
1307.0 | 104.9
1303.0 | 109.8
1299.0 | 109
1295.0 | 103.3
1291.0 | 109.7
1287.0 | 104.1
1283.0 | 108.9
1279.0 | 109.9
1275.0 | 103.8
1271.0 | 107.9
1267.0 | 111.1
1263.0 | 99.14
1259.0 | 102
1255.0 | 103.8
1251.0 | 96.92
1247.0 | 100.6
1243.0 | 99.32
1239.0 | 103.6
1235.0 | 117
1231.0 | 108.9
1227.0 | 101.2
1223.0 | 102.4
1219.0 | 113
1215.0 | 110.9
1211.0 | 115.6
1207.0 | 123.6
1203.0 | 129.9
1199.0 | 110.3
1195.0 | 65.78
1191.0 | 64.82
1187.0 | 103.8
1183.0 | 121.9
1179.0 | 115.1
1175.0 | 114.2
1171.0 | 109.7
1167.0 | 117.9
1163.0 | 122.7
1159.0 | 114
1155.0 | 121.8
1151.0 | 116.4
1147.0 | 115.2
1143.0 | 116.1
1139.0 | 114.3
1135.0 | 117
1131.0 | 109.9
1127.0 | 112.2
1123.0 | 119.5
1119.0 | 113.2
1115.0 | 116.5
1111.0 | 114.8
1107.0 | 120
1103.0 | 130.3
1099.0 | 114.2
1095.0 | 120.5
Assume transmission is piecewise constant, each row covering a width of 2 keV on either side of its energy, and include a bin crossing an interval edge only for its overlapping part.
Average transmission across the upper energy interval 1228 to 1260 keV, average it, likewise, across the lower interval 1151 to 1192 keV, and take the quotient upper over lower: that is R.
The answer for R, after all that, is 0.9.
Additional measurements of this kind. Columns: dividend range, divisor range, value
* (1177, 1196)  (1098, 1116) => 0.80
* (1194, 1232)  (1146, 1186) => 0.94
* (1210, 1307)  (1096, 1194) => 0.94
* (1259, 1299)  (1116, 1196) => 0.96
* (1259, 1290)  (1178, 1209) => 1.02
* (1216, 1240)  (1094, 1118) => 0.91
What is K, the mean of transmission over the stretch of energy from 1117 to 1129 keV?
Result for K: 115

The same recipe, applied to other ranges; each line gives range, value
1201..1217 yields 120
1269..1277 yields 106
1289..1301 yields 107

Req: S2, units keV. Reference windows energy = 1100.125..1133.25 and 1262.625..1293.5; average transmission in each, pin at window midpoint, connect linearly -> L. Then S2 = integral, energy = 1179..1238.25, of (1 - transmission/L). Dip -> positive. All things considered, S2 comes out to 2.5 keV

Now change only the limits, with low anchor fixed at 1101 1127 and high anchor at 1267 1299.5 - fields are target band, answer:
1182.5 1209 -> 2.6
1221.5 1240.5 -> 0.7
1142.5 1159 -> -0.1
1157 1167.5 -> -0.3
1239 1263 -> 1.9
